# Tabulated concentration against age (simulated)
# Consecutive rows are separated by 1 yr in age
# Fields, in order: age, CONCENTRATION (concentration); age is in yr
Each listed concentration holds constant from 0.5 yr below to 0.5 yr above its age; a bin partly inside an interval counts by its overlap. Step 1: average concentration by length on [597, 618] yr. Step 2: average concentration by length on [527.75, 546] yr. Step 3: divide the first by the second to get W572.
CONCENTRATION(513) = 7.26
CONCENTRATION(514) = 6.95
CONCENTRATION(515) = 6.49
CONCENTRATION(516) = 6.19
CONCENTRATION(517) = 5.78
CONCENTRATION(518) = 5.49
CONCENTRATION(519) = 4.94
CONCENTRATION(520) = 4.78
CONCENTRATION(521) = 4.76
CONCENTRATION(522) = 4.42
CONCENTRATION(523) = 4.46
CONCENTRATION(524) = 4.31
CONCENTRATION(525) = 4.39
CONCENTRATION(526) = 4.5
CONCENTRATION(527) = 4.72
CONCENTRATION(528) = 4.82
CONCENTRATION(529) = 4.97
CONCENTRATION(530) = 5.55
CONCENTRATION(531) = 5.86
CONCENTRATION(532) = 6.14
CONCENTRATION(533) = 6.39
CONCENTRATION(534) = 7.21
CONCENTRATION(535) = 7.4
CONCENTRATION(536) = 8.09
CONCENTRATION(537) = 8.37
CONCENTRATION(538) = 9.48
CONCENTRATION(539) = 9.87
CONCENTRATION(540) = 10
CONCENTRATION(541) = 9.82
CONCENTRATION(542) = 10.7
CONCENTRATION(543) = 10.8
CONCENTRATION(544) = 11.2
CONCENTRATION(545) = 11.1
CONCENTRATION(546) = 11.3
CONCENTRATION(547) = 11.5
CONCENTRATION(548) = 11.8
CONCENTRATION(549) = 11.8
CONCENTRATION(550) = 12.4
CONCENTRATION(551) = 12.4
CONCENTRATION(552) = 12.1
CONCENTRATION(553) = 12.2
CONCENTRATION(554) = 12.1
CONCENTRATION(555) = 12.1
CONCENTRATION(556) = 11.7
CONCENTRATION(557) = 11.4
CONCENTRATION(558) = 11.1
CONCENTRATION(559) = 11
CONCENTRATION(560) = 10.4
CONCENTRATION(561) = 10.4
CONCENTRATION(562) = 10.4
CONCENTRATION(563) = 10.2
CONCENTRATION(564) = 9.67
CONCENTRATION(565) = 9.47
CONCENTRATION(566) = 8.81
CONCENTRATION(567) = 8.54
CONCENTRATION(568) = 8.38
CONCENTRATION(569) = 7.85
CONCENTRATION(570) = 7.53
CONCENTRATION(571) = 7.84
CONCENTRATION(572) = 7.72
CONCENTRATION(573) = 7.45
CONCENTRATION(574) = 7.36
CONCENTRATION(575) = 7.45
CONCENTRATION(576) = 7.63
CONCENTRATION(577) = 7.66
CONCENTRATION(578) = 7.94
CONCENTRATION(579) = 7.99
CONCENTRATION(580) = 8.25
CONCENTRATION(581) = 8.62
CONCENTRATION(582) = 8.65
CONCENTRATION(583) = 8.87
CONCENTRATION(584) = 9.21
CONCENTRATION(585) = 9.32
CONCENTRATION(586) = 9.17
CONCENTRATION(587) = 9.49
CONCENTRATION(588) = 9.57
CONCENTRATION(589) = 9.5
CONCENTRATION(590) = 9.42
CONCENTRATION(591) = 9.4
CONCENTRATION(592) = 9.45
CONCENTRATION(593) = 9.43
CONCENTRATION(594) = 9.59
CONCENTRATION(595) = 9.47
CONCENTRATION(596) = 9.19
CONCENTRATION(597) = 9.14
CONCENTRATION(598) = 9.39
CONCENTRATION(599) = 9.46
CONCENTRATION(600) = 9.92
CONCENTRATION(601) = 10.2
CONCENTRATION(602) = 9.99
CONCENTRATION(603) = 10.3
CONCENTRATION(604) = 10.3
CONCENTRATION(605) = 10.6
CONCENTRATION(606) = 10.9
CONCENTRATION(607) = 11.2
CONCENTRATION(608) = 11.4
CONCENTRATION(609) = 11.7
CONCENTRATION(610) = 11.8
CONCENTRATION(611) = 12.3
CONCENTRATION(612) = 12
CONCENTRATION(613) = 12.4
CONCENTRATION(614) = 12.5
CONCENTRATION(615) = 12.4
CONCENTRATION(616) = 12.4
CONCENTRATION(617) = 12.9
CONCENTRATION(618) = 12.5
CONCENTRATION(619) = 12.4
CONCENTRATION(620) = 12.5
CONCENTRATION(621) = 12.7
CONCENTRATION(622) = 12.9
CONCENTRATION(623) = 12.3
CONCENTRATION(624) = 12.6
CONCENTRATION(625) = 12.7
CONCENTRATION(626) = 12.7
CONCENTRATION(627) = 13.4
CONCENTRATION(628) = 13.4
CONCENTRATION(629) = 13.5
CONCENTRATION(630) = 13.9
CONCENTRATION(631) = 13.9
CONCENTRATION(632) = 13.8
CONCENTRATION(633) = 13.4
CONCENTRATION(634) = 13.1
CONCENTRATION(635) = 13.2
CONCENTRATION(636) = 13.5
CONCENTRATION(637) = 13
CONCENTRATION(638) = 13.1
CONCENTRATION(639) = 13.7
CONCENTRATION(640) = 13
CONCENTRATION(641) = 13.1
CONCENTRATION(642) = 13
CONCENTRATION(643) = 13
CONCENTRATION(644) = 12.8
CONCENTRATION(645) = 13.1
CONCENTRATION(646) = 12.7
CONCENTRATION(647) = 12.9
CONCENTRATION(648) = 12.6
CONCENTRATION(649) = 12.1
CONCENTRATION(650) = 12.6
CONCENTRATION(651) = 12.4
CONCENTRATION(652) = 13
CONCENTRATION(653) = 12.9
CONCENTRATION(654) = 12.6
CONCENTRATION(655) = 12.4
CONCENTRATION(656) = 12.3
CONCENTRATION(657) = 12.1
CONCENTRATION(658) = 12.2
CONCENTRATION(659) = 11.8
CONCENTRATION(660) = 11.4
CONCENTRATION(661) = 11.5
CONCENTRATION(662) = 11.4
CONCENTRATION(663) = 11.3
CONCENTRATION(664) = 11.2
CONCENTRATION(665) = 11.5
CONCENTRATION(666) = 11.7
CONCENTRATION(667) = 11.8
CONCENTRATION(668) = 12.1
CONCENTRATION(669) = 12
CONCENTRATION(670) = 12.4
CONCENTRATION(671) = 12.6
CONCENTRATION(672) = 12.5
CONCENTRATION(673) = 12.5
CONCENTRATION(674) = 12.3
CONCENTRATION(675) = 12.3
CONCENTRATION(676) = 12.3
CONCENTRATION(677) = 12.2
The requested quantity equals 1.34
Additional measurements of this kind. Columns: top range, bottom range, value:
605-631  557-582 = 1.42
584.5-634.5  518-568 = 1.29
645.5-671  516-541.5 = 1.94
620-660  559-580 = 1.50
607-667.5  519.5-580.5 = 1.45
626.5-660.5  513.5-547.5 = 1.81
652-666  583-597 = 1.27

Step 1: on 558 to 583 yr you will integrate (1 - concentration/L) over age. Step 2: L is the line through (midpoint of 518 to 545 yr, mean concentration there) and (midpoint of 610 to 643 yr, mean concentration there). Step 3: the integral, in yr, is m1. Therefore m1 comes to 1.66 yr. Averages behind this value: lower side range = 6.9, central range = 8.69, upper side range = 12.9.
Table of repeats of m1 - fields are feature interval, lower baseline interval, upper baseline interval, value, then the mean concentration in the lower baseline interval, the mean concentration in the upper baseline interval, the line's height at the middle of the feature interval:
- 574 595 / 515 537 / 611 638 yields 2.4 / 5.57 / 12.9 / 9.93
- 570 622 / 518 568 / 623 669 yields 4.1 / 8.78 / 12.6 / 10.8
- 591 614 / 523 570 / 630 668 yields 1.2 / 9.16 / 12.6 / 11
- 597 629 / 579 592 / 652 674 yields -5.0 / 9.09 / 12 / 10.1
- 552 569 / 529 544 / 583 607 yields -3.2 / 8.25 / 9.69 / 8.84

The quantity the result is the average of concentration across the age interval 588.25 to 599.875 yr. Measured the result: 9.42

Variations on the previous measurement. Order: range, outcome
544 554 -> 11.8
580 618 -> 10.3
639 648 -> 13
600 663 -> 12.4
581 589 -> 9.17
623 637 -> 13.3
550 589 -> 9.46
